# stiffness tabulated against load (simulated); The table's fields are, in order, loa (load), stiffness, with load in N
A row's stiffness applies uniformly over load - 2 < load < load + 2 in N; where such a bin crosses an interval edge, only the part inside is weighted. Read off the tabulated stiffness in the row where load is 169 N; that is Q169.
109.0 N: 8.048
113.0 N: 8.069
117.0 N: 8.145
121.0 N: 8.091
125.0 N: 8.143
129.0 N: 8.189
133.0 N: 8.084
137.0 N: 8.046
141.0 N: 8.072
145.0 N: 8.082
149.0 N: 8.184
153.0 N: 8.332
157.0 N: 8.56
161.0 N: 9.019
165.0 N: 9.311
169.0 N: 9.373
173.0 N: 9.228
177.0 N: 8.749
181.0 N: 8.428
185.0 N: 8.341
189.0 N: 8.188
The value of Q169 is 9.373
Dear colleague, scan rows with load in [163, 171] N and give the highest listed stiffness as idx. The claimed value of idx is 9.373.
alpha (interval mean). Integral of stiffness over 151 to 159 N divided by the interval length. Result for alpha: 8.45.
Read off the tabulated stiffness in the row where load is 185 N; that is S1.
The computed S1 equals 8.341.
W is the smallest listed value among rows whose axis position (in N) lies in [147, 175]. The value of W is 8.184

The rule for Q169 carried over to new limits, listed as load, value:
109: 8.048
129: 8.189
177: 8.749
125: 8.143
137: 8.046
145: 8.082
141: 8.072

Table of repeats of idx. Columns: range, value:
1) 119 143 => 8.189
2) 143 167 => 9.311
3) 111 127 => 8.145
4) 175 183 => 8.749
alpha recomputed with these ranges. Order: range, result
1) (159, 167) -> 9.16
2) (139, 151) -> 8.11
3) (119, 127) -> 8.12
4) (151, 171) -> 8.92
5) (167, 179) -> 9.12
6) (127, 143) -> 8.1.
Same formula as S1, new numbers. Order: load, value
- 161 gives 9.019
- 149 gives 8.184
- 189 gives 8.188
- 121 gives 8.091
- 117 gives 8.145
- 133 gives 8.084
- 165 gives 9.311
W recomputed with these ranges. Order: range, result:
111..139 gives 8.046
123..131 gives 8.143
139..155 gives 8.072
